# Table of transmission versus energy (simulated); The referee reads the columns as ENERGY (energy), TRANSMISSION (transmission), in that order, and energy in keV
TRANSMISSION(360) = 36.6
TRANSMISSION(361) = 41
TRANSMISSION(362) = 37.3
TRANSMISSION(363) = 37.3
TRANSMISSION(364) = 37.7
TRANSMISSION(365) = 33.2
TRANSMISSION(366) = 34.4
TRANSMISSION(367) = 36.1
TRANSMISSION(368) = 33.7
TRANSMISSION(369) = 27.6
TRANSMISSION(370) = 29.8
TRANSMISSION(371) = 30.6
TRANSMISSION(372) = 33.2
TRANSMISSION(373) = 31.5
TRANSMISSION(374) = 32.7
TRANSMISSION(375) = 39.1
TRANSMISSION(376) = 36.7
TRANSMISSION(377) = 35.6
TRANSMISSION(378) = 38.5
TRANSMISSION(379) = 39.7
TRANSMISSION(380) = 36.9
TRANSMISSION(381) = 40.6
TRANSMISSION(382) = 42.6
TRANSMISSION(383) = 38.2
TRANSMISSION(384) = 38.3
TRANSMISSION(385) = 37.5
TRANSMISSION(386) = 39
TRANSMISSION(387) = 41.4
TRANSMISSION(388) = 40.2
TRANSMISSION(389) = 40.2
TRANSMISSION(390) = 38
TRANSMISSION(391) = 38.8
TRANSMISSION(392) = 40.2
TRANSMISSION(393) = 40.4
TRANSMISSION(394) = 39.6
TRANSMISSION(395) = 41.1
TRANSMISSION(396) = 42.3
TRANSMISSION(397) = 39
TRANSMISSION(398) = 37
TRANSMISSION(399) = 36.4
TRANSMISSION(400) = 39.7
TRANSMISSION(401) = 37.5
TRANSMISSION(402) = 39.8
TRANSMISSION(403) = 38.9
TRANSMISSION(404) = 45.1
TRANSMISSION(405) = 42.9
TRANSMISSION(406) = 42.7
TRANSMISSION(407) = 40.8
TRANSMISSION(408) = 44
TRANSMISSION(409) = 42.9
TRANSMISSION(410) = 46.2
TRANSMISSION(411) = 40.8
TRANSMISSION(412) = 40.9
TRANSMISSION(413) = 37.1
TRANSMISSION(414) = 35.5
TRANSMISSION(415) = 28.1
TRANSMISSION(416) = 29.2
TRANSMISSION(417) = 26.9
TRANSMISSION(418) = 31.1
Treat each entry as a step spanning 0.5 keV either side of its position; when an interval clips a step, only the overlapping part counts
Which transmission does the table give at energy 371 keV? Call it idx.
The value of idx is 30.6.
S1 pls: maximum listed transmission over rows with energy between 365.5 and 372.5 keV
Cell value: 36.1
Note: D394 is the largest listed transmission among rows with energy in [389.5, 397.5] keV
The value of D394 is 42.3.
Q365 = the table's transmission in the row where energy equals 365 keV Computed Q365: 33.2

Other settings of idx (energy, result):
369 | 27.6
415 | 28.1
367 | 36.1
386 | 39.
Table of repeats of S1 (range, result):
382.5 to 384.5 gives 38.3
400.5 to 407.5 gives 45.1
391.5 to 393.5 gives 40.4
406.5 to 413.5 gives 46.2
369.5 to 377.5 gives 39.1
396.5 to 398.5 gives 39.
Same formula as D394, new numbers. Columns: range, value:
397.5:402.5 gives 39.8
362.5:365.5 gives 37.7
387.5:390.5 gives 40.2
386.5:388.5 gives 41.4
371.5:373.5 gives 33.2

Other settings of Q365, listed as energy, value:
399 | 36.4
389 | 40.2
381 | 40.6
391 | 38.8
